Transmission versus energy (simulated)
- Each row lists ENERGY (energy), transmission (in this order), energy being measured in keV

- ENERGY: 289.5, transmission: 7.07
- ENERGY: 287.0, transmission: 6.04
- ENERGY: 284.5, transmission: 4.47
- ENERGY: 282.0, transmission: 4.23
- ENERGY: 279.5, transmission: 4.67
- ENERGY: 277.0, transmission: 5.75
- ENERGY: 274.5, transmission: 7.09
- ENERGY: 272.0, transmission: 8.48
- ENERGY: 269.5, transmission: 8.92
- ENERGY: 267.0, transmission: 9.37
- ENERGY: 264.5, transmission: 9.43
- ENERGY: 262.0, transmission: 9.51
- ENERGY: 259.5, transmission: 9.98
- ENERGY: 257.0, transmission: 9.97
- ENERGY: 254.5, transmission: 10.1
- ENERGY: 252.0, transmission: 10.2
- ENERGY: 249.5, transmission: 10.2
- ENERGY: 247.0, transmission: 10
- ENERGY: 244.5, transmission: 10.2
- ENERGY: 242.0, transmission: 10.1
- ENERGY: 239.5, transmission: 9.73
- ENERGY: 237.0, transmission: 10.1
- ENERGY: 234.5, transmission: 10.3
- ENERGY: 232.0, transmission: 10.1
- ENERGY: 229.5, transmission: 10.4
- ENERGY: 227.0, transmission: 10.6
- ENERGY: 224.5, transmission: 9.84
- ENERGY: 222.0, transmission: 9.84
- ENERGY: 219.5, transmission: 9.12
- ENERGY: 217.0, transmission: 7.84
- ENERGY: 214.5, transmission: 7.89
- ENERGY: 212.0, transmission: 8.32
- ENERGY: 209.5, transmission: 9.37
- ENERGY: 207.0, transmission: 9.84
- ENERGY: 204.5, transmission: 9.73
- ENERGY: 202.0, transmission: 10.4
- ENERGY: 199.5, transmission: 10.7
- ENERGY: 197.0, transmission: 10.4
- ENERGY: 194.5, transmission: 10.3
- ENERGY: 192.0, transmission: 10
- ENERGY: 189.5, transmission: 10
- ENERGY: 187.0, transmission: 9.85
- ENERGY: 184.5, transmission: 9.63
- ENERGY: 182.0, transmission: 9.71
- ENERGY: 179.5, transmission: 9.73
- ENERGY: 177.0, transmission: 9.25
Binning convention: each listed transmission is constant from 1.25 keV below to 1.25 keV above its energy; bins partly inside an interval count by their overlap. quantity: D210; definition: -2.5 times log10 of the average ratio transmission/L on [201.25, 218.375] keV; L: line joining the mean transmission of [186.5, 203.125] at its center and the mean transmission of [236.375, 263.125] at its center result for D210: 0.13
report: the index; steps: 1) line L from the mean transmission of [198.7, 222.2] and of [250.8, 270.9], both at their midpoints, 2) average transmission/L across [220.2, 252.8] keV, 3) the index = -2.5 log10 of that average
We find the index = -0.07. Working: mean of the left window 9.25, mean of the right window 9.67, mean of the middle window 10.1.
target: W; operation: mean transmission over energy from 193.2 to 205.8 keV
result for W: 10.3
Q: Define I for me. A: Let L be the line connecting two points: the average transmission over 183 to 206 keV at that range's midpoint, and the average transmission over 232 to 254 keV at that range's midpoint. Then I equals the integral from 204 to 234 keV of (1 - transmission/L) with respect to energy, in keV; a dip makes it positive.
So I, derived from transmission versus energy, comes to 2.0 keV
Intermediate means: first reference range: 10.1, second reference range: 10.1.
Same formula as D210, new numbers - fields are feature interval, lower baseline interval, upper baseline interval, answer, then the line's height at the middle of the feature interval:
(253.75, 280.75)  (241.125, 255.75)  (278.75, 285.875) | -0.20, 6.99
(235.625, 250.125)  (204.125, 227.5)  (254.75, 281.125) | -0.15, 8.74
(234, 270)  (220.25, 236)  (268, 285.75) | -0.20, 8.25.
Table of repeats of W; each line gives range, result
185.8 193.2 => 9.95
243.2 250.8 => 10.1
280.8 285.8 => 4.37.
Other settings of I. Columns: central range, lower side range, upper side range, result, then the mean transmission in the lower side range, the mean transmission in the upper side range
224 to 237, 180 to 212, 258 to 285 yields -2.09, 9.92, 7.55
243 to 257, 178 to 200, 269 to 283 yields -4.90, 10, 6.44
